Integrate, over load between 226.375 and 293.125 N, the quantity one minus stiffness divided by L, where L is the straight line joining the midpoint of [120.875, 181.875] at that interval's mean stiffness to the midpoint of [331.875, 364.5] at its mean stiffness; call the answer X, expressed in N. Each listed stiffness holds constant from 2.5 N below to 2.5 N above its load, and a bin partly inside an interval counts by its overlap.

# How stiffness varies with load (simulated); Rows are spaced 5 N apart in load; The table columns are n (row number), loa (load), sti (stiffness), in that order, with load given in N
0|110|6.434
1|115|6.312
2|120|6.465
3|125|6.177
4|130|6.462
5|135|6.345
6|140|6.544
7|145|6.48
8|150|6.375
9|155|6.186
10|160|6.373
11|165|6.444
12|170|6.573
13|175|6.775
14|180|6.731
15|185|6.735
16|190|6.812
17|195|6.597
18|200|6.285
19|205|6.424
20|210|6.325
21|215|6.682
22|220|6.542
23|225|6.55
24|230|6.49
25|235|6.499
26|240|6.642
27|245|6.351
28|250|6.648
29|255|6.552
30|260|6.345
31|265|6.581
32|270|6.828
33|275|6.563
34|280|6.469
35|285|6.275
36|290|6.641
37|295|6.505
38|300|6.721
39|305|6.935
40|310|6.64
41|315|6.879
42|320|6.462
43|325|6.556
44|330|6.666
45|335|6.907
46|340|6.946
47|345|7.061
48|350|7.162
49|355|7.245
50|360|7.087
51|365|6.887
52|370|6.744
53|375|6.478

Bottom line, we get 2.5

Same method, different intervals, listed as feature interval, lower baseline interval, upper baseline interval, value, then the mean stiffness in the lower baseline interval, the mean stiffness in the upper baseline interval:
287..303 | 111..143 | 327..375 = 0.4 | 6.39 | 6.94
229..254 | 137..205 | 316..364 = 0.6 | 6.53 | 6.9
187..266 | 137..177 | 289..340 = 0.6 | 6.46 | 6.71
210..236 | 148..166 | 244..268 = -0.3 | 6.34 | 6.51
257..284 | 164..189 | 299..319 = 0.8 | 6.67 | 6.77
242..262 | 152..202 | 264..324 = 0.4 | 6.55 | 6.62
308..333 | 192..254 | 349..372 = 0.8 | 6.51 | 7.02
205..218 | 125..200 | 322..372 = 0.3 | 6.51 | 6.92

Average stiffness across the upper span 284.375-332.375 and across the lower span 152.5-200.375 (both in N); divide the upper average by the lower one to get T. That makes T 1.01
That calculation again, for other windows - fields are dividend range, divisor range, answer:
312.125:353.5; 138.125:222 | 1.05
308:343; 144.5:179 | 1.04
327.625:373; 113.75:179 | 1.08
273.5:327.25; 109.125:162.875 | 1.04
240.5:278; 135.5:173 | 1.02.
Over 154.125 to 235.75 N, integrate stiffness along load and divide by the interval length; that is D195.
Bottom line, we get 6.54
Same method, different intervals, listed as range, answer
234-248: 6.5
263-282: 6.61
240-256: 6.53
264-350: 6.7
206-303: 6.54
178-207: 6.6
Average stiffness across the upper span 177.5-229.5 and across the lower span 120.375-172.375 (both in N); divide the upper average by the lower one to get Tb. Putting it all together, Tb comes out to 1.03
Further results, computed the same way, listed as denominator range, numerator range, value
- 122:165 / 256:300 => 1.03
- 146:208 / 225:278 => 1.00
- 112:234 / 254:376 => 1.04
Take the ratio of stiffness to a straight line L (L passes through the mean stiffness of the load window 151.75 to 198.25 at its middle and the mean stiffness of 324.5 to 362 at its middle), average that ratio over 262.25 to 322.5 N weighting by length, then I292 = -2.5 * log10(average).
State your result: 0.04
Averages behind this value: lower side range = 6.57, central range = 6.62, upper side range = 6.97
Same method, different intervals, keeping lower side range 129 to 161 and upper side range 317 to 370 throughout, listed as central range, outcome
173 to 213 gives -0.01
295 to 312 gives 0.01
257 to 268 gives 0.03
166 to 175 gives -0.03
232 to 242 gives 0.01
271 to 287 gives 0.04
